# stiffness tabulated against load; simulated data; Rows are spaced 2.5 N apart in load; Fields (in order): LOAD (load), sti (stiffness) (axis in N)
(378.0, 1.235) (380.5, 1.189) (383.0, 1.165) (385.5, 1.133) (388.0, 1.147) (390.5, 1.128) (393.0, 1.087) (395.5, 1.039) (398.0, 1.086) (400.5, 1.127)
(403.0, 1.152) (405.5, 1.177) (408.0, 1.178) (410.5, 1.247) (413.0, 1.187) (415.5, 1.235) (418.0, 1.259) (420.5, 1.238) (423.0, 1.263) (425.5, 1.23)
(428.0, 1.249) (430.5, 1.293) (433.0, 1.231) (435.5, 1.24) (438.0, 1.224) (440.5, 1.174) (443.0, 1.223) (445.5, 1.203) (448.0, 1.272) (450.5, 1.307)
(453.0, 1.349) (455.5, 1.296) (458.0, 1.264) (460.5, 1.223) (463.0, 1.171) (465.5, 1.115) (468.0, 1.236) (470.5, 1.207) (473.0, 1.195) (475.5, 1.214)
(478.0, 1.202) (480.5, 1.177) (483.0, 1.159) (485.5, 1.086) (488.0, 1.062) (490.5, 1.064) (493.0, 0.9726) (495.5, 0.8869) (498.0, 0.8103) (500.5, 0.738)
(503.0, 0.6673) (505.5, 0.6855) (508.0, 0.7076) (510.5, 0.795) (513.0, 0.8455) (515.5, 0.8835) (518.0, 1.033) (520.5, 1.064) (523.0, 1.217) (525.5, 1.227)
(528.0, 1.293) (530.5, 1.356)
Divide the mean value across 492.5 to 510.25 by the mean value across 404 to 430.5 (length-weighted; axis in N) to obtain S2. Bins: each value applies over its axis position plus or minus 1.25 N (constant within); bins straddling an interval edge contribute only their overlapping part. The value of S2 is 0.63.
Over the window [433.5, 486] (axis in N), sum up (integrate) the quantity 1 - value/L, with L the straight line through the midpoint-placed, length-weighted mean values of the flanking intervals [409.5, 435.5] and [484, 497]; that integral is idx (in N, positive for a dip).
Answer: -4.8 N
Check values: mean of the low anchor 1.24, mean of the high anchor 1.01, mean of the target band 1.22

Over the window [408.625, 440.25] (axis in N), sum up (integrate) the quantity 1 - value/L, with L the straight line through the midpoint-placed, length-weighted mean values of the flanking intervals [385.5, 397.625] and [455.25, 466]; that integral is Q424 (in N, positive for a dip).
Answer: -2.3 N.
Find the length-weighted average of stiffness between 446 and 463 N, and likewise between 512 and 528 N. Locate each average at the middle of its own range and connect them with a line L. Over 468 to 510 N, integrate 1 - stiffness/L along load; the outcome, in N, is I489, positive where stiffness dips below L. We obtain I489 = 6.37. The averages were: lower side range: 1.27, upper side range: 1.07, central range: 0.993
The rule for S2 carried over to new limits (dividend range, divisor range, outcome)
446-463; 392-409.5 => 1.13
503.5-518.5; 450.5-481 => 0.66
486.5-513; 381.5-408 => 0.75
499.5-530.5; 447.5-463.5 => 0.74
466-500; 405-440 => 0.88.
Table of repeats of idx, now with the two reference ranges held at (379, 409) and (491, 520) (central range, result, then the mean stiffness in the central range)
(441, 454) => -3.60 N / 1.26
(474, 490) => -4.45 N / 1.15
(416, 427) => -1.94 N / 1.25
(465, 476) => -3.20 N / 1.2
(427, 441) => -2.89 N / 1.24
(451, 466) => -4.45 N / 1.25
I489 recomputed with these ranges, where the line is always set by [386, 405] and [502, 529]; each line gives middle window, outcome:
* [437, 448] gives -1.7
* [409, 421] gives -1.6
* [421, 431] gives -1.7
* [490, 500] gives 0.7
